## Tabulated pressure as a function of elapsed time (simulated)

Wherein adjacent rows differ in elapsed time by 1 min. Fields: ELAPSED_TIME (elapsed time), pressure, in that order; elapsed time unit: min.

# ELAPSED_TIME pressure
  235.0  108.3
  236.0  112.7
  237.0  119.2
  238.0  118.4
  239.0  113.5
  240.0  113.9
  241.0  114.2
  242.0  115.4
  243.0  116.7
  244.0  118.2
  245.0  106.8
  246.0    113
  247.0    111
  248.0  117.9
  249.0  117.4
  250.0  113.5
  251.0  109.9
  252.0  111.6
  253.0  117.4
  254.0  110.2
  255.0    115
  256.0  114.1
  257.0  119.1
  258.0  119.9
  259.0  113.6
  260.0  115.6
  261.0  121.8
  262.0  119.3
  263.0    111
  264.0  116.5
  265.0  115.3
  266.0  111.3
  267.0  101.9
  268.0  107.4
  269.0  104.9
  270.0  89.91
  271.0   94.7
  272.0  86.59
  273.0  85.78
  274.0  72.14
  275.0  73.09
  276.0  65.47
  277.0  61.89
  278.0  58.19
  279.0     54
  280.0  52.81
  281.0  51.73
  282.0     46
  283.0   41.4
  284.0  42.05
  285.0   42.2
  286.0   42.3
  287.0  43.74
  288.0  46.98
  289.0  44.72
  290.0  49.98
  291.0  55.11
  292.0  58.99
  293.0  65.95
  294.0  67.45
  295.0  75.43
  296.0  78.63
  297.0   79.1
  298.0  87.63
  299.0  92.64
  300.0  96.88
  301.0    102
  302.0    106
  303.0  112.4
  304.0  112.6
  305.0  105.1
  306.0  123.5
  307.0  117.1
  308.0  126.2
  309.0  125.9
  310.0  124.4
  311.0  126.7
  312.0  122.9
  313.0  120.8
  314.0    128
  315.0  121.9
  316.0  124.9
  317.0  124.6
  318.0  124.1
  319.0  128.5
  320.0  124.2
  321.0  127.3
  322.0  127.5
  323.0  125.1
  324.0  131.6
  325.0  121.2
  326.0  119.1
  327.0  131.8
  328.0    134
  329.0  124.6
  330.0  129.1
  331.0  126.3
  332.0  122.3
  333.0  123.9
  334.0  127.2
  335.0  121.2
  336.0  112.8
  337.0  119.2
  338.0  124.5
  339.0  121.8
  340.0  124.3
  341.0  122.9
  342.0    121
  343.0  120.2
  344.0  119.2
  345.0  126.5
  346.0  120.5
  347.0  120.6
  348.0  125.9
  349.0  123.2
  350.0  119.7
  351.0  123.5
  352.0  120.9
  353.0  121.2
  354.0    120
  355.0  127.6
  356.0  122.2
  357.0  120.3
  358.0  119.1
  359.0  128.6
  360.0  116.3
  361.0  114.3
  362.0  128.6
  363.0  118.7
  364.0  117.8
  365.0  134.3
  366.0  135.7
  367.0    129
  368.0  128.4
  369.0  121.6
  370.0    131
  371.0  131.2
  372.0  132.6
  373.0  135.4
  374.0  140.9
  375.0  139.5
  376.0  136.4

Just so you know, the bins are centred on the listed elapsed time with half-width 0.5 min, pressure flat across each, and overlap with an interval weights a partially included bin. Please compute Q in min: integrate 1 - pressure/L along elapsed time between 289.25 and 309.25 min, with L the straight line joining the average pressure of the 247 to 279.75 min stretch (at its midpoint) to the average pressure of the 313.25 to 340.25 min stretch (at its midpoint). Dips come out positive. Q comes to 4.2 min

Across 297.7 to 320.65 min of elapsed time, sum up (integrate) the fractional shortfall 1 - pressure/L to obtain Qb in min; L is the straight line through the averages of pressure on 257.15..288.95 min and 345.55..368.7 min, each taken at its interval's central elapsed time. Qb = -4.05 min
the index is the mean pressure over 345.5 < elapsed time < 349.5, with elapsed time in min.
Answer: 123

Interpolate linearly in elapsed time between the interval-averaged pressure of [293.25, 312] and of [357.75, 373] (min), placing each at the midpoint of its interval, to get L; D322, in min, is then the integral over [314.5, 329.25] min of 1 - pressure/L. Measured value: -2.10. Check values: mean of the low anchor 103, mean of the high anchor 126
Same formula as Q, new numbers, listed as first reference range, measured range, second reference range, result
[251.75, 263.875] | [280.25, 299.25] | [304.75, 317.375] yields 9.83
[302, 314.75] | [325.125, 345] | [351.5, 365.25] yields -0.41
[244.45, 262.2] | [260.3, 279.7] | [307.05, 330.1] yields 4.19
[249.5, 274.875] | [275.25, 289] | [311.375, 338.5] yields 7.64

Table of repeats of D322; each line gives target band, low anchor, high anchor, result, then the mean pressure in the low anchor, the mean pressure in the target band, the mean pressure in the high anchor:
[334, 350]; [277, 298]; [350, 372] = -2.3 min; 55.8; 122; 124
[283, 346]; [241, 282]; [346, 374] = 4.8 min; 100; 106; 125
